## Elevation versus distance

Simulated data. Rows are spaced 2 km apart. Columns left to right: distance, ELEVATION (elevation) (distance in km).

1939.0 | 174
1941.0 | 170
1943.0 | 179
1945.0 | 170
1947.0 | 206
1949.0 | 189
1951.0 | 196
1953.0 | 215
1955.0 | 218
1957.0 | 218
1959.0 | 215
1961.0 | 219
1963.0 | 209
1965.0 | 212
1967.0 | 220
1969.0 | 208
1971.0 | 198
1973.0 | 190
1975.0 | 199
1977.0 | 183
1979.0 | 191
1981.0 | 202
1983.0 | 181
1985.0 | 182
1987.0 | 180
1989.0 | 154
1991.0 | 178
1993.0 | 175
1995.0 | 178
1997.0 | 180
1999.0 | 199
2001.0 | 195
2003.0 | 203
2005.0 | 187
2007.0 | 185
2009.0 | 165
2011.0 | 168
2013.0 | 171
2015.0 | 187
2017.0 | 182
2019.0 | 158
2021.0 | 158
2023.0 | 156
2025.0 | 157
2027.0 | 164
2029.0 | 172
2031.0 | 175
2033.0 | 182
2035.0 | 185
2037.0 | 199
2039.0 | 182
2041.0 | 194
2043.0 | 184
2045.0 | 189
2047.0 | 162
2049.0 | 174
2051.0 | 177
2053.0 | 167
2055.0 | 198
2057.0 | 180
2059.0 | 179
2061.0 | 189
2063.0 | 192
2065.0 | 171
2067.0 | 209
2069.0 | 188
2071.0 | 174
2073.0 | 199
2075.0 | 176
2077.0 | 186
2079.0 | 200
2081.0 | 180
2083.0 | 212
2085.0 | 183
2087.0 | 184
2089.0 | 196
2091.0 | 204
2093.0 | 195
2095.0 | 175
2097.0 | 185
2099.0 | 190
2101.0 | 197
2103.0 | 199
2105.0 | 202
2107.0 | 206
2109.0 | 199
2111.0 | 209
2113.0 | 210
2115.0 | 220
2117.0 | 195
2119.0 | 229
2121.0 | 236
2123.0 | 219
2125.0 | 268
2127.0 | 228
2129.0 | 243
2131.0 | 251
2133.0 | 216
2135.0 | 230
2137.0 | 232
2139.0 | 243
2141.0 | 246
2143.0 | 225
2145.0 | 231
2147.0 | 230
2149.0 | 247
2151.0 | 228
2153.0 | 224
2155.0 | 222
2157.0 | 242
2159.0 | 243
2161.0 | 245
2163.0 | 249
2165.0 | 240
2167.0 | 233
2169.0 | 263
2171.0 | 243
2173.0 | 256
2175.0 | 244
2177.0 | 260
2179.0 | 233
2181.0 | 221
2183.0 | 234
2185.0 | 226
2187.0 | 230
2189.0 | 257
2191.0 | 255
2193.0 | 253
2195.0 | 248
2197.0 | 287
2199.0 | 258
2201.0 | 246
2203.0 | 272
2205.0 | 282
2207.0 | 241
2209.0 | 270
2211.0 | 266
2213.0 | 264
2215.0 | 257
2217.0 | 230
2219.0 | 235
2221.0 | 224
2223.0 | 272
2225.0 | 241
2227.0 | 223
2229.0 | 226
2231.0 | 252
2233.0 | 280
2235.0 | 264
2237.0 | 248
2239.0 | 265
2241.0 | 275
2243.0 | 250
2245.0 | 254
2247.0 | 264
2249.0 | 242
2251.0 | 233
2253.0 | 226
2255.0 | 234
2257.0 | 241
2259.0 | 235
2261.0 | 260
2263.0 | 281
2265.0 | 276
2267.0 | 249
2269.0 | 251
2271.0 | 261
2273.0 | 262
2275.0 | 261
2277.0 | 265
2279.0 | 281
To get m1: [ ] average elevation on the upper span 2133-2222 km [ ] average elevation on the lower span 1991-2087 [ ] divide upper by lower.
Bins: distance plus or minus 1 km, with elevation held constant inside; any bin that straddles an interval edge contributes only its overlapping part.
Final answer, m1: 1.35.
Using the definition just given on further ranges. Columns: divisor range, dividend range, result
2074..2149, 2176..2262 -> 1.18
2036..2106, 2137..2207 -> 1.30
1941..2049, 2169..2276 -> 1.35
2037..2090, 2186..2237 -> 1.36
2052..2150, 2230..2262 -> 1.22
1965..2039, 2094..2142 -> 1.20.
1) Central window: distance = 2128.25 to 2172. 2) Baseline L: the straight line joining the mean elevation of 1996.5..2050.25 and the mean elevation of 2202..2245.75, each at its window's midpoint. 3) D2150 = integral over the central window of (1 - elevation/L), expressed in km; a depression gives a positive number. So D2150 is -2.2 km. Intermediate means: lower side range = 178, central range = 238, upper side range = 254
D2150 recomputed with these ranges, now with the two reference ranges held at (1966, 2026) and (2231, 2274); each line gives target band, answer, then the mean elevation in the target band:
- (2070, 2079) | 0.8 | 186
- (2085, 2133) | 1.0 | 210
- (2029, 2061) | 2.3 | 182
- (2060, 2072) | 0.9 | 187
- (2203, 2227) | -0.8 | 252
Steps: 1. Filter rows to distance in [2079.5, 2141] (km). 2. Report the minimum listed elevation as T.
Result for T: 175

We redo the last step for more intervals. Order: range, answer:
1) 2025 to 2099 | 157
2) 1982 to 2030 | 154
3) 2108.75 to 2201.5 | 195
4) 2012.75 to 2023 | 156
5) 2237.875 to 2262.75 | 226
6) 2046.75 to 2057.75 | 162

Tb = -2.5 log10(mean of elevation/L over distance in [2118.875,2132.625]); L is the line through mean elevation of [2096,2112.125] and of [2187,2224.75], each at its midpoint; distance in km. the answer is -0.14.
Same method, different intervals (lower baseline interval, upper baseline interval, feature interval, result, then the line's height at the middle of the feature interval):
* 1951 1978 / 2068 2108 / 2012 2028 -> 0.20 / 200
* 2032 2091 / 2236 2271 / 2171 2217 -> -0.09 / 232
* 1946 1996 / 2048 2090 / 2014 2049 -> 0.09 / 190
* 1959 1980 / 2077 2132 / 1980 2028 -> 0.16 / 205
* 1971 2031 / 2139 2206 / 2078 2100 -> 0.11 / 213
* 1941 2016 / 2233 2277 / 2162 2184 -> -0.03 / 236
